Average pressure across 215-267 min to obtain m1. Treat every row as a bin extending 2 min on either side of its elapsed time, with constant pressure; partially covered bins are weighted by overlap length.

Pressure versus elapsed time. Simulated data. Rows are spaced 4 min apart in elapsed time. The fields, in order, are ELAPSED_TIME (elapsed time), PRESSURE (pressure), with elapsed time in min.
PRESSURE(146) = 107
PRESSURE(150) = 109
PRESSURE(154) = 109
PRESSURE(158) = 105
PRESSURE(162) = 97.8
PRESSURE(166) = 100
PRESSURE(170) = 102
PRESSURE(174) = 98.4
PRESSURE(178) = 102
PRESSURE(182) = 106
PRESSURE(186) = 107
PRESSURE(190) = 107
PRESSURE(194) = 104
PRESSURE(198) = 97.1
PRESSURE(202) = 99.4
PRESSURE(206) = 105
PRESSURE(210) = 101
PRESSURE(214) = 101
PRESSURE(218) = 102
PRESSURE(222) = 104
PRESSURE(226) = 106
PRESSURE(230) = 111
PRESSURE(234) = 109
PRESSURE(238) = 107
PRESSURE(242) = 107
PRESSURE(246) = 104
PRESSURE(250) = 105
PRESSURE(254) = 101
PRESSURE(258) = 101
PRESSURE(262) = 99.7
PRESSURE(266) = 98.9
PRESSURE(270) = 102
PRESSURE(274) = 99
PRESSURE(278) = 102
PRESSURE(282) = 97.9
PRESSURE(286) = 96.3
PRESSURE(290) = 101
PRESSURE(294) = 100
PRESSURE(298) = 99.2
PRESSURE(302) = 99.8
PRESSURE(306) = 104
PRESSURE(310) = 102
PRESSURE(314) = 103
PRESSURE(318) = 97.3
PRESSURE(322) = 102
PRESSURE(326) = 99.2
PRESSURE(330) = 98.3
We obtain 104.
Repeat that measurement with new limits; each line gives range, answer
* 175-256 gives 104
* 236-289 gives 102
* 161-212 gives 102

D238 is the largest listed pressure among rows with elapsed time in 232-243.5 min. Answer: 109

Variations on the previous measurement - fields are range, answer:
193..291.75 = 111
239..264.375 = 107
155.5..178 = 105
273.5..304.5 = 102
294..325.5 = 104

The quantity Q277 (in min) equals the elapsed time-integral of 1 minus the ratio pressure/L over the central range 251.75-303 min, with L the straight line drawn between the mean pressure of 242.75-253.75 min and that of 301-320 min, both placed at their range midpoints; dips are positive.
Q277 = 1.49 min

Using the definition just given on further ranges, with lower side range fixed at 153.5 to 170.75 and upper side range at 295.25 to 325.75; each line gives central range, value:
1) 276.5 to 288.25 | 0.3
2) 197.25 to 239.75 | -1.0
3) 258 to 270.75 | 0.1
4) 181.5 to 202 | -0.3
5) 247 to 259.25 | -0.1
